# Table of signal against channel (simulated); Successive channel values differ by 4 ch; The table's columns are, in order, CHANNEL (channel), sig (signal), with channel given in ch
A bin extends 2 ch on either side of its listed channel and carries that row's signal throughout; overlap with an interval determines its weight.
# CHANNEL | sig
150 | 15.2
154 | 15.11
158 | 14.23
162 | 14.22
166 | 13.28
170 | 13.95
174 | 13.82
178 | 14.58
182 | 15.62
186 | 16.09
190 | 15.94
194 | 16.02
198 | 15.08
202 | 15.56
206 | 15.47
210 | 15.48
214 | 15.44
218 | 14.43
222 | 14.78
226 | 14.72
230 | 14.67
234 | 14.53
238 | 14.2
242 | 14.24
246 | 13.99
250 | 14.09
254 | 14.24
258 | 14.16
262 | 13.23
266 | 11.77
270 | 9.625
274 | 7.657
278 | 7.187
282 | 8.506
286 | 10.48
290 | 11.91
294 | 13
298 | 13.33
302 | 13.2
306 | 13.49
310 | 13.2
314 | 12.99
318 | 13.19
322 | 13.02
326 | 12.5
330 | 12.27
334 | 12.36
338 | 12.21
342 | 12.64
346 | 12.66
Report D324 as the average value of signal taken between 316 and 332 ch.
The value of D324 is 12.7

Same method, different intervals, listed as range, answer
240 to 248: 14.1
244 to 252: 14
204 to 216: 15.5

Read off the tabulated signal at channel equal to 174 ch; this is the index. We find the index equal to 13.82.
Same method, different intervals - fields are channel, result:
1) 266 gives 11.77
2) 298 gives 13.33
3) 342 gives 12.64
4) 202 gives 15.56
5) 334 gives 12.36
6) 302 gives 13.2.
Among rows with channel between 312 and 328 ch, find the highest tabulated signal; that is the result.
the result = 13.19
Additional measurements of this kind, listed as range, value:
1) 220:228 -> 14.78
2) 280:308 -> 13.49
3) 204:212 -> 15.48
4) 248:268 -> 14.24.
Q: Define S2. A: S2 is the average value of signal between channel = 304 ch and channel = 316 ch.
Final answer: 13.2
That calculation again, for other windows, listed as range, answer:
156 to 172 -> 13.9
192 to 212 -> 15.5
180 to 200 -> 15.8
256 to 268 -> 13.1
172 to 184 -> 14.7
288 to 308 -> 13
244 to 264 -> 13.9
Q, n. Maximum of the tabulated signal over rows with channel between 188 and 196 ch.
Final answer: 16.02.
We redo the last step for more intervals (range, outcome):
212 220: 15.44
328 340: 12.36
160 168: 14.22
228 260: 14.67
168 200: 16.09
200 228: 15.56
